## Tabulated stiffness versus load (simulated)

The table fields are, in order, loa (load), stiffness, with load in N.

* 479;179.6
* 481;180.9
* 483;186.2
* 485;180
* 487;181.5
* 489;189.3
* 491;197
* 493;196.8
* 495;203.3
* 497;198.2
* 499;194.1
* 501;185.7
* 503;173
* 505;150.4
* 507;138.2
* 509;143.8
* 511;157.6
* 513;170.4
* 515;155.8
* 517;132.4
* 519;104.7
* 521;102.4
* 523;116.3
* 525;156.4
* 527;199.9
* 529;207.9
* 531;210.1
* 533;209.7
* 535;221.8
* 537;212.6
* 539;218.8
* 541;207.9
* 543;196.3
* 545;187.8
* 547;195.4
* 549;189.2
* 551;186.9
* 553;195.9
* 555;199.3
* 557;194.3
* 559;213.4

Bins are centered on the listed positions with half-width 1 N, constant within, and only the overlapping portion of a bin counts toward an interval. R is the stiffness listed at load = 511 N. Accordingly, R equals 157.6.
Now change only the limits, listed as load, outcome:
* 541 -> 207.9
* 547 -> 195.4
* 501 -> 185.7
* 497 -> 198.2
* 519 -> 104.7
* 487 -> 181.5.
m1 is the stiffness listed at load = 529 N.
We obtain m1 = 207.9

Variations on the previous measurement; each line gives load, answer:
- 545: 187.8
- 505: 150.4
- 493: 196.8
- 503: 173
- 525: 156.4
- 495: 203.3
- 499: 194.1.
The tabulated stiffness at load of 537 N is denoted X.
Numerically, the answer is 212.6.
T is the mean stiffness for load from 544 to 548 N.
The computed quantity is 192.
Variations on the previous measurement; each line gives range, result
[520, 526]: 125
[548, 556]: 193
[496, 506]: 180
